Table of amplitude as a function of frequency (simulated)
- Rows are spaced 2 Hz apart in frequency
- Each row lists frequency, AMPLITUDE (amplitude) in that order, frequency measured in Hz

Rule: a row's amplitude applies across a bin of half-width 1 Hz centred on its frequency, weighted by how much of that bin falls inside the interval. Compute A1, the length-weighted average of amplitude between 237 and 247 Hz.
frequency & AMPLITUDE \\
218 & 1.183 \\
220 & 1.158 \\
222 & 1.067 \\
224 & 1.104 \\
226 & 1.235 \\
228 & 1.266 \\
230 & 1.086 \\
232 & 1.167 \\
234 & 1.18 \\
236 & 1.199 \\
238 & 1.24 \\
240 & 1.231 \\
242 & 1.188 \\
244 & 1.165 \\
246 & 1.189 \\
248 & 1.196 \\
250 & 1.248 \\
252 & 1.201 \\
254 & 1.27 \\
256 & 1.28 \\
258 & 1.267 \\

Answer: 1.2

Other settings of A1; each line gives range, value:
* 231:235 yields 1.17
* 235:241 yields 1.22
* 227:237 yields 1.18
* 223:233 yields 1.17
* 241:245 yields 1.18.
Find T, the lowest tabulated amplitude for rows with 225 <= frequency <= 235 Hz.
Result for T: 1.086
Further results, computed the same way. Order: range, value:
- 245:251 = 1.189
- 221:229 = 1.067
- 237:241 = 1.231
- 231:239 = 1.167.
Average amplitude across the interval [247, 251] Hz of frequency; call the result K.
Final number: 1.22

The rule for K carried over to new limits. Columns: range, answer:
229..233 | 1.13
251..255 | 1.24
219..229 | 1.17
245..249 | 1.19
